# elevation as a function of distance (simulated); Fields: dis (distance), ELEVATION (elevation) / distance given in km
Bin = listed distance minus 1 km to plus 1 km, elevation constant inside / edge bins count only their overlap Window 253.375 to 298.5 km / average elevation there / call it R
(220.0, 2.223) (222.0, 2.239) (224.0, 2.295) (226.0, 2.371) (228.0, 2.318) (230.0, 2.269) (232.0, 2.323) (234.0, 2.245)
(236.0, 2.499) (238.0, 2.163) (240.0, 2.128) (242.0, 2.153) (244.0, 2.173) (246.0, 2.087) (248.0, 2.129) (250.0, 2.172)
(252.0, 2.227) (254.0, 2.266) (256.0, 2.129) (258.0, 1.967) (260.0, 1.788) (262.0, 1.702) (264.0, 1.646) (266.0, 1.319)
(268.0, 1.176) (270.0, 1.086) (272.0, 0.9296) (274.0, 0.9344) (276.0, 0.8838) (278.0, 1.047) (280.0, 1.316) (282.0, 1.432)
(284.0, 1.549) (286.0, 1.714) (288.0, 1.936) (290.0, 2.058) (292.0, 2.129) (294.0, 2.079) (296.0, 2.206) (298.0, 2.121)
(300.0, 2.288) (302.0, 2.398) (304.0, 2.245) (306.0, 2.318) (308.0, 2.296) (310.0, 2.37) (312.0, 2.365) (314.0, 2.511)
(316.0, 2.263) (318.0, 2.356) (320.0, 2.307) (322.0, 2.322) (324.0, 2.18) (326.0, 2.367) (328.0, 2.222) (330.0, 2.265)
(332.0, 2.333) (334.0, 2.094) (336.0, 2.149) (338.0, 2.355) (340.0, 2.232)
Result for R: 1.62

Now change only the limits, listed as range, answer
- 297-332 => 2.31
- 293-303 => 2.22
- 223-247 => 2.25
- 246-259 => 2.14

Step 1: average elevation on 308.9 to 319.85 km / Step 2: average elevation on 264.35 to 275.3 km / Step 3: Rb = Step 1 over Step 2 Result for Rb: 2.12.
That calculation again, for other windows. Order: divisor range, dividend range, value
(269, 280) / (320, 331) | 2.26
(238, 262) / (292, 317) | 1.09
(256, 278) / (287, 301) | 1.55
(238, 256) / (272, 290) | 0.63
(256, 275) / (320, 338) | 1.57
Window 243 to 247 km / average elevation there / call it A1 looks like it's 2.13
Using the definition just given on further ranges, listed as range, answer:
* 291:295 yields 2.1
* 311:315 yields 2.44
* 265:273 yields 1.13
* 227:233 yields 2.3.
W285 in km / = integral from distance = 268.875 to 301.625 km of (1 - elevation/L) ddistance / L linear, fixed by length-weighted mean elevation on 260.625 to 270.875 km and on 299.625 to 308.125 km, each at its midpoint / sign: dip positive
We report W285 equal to 4.99 km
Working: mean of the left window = 1.4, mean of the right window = 2.31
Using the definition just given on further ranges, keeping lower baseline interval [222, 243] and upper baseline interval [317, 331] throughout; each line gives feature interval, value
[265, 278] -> 7.0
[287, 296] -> 0.9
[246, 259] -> 0.8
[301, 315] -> -0.4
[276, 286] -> 4.2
